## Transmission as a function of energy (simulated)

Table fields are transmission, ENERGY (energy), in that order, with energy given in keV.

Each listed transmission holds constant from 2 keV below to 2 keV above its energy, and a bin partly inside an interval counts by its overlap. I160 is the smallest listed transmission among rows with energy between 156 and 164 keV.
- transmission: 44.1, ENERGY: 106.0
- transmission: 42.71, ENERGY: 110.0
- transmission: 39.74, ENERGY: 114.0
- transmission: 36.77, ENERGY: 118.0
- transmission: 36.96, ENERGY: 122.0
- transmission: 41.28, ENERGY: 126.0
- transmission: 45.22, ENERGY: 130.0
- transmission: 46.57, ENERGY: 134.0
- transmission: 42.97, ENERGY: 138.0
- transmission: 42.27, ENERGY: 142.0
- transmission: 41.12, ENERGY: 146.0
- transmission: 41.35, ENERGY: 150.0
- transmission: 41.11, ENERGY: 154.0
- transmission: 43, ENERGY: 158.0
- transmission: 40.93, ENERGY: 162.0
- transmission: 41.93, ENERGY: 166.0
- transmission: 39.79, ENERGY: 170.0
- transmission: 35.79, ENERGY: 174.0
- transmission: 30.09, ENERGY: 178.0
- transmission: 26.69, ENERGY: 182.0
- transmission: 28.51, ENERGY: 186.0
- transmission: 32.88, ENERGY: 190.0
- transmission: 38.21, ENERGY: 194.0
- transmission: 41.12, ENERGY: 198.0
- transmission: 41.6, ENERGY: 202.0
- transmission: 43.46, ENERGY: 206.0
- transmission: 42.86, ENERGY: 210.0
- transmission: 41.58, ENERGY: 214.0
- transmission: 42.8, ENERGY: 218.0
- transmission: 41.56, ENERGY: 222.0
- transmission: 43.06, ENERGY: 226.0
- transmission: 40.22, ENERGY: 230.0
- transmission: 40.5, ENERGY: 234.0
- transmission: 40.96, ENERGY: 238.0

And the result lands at 40.93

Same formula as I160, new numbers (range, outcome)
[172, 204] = 26.69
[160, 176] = 35.79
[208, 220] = 41.58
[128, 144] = 42.27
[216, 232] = 40.22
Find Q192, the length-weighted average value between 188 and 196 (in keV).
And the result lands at 35.5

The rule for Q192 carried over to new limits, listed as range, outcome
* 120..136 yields 42.5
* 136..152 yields 41.9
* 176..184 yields 28.4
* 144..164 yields 41.5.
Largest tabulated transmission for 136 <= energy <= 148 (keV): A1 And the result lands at 42.97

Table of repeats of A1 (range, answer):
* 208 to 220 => 42.86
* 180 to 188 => 28.51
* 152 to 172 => 43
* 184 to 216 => 43.46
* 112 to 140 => 46.57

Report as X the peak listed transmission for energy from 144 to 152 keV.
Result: 41.35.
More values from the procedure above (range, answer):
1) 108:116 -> 42.71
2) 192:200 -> 41.12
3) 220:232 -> 43.06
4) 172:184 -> 35.79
